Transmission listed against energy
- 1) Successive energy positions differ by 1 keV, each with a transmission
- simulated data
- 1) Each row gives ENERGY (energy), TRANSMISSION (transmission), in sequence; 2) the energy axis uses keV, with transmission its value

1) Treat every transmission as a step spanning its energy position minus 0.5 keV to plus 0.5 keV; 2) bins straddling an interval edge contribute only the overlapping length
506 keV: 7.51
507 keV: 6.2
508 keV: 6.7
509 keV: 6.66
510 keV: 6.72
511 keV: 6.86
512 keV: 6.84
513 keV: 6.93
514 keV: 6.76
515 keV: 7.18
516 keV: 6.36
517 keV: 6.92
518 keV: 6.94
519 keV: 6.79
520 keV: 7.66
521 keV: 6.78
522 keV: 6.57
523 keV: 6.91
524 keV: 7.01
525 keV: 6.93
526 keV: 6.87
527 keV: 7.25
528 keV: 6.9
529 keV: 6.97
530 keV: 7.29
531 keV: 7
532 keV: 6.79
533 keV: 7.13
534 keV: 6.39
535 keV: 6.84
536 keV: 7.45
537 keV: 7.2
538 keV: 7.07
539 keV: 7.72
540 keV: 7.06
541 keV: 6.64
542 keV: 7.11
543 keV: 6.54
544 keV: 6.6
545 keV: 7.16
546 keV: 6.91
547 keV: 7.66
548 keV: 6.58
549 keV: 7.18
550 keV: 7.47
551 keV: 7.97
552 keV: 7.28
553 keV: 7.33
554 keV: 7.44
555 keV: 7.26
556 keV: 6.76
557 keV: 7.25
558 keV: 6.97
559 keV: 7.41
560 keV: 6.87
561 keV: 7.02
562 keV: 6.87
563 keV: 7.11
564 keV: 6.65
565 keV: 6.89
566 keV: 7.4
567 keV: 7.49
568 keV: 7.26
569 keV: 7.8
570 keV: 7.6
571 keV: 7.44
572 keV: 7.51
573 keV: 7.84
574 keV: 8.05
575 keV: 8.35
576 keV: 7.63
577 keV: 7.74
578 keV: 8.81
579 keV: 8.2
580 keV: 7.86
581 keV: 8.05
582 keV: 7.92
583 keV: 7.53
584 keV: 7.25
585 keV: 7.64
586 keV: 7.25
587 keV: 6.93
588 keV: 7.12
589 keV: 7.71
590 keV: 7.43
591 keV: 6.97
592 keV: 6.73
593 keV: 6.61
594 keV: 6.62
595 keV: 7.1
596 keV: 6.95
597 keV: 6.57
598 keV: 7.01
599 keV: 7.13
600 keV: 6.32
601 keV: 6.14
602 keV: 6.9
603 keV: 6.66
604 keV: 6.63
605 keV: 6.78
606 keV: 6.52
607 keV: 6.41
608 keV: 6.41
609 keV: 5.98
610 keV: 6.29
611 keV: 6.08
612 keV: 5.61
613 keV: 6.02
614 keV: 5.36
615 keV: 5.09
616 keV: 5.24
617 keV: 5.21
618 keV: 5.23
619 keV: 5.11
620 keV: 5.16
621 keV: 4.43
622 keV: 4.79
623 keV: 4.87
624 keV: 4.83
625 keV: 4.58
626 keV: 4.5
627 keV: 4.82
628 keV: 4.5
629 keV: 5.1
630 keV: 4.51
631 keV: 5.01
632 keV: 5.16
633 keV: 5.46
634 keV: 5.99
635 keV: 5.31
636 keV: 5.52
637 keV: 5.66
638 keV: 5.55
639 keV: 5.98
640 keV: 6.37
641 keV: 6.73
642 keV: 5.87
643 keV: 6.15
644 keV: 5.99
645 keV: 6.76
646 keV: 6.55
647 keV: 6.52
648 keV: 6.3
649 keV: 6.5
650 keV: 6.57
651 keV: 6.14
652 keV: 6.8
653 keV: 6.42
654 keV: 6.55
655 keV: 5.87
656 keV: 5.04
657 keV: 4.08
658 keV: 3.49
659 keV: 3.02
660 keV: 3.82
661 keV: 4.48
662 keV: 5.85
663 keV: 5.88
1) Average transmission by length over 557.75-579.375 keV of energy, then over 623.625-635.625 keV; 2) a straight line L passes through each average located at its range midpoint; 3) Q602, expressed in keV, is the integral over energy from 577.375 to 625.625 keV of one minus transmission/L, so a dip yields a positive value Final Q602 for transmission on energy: -2.16 keV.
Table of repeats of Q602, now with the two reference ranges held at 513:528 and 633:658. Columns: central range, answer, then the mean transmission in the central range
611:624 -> 2.1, 5.2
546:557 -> -1.0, 7.27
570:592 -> -4.0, 7.65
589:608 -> -1.3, 6.77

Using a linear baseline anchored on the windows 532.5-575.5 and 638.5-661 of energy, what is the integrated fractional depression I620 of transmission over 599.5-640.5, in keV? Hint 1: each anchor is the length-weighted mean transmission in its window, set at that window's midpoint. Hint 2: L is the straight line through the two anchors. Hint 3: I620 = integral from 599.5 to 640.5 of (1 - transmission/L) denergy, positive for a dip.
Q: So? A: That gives 4.4 keV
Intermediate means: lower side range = 7.22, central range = 5.56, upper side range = 5.77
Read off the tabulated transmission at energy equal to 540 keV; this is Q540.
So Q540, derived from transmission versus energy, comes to 7.06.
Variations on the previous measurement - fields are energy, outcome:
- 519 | 6.79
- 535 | 6.84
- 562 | 6.87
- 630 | 4.51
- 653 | 6.42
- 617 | 5.21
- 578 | 8.81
